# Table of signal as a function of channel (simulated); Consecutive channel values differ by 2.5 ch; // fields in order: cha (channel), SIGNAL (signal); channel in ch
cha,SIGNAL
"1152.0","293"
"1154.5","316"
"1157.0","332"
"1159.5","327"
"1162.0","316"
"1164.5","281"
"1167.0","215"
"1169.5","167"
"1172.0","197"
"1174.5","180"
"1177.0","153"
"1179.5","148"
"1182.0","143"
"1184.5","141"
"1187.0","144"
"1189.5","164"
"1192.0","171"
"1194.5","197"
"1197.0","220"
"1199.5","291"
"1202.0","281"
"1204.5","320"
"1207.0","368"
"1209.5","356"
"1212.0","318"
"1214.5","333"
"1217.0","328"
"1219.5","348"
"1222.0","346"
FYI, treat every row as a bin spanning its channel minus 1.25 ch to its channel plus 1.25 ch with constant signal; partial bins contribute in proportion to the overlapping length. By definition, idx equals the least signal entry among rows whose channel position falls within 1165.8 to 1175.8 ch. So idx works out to 167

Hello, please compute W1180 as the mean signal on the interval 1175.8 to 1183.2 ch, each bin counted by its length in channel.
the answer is 148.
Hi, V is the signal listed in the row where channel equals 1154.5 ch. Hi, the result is 316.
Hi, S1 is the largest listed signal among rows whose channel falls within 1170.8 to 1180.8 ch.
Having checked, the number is 197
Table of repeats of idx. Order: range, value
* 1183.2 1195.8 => 141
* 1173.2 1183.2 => 143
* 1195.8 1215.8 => 220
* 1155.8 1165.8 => 281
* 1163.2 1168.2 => 215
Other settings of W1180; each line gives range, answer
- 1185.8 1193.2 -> 160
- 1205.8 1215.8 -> 344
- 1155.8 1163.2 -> 325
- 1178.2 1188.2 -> 144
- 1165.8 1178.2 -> 182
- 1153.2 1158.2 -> 324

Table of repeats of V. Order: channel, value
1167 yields 215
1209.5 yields 356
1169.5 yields 167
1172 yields 197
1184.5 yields 141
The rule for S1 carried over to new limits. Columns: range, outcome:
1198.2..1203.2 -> 291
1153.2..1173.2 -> 332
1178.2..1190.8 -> 164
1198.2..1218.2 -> 368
